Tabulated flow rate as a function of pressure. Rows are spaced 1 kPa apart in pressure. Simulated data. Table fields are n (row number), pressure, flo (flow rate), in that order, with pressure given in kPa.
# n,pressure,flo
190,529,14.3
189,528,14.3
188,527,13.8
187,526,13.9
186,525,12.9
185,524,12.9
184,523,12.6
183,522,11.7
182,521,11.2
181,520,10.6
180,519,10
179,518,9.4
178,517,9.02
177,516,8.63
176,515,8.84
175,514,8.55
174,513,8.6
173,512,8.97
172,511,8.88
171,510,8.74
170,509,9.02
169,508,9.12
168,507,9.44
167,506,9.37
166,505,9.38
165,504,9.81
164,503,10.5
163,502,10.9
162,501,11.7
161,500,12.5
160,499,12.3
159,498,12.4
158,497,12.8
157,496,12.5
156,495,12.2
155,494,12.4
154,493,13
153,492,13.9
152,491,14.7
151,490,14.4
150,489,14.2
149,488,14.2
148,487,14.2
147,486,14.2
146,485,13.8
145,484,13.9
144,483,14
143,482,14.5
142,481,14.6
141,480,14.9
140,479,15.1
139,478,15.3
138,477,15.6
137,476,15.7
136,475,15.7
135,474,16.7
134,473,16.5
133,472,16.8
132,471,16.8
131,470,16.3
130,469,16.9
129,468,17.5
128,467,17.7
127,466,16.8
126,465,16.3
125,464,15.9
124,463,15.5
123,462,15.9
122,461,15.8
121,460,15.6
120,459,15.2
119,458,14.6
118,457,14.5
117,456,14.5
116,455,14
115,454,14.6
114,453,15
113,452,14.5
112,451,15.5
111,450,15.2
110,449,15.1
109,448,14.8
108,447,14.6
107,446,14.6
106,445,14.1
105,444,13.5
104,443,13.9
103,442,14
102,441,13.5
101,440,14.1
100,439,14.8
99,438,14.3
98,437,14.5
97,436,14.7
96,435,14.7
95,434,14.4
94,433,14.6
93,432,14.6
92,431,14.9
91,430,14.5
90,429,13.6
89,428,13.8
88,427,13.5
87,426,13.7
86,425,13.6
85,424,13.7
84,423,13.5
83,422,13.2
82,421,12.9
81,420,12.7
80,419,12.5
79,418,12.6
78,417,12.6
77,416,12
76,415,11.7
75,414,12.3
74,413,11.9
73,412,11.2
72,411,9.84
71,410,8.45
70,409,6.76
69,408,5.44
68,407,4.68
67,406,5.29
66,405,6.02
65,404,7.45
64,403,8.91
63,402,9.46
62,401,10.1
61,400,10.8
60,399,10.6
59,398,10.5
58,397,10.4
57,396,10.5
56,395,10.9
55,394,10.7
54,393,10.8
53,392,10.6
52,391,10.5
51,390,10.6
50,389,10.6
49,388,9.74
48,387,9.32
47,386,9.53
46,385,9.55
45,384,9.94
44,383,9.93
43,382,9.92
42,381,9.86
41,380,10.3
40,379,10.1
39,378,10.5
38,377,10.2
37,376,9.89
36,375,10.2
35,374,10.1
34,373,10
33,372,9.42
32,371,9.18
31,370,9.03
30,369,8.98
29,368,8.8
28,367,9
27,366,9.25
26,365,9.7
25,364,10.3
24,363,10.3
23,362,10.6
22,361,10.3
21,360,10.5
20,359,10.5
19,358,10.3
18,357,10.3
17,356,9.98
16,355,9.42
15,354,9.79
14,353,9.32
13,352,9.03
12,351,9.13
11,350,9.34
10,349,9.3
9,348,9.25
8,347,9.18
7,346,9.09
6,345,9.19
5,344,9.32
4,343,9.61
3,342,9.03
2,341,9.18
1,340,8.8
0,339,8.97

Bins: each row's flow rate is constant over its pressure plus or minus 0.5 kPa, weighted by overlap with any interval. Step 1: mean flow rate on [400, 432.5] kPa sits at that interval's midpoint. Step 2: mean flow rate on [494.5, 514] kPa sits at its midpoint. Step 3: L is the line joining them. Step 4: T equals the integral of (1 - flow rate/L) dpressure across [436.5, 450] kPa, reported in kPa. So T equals -4.2 kPa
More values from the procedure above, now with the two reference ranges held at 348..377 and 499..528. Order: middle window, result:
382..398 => -0.6 kPa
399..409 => 2.3 kPa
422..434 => -4.7 kPa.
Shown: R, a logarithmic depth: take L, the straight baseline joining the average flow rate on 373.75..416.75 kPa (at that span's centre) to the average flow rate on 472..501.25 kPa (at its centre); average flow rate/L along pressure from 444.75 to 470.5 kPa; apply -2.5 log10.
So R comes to -0.21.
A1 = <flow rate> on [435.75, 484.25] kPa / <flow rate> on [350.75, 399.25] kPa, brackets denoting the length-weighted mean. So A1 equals 1.5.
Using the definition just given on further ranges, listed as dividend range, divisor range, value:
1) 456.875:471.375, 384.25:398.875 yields 1.56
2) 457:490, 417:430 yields 1.16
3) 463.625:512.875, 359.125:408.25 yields 1.40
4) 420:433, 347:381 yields 1.41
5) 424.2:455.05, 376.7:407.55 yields 1.49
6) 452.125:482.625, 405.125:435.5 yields 1.32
